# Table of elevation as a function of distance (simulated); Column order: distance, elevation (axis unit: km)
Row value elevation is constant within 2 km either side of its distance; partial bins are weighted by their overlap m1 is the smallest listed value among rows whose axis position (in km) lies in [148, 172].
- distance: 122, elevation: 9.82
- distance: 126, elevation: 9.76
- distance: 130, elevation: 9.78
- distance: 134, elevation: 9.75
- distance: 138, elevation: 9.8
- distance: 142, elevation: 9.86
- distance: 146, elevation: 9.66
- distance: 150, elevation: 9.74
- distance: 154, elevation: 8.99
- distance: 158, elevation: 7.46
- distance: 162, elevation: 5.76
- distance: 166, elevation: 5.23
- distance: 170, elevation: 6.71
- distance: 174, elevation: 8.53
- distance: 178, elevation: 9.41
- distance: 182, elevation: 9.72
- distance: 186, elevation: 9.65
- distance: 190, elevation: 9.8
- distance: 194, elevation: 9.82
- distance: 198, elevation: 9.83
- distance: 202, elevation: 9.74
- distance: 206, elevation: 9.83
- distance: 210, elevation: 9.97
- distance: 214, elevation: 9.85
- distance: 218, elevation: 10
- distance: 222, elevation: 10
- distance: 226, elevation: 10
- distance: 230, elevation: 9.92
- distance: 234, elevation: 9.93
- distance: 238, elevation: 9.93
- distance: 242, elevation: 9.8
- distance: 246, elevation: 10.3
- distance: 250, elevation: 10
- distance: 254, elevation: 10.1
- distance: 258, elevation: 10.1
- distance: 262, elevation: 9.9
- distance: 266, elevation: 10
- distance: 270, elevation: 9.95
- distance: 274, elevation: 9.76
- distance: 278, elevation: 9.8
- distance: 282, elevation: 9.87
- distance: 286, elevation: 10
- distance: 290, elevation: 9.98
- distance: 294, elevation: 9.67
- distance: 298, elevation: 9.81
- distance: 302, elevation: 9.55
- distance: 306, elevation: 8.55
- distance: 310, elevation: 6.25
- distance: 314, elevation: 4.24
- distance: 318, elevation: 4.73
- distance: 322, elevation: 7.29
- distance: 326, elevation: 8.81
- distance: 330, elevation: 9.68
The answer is 5.23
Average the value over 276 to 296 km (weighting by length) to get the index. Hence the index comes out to 9.86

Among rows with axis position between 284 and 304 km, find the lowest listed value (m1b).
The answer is 9.55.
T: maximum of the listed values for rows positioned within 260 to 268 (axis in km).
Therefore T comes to 10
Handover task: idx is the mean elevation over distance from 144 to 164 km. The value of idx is 8.32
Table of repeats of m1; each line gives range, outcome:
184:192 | 9.65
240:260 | 9.8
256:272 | 9.9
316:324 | 4.73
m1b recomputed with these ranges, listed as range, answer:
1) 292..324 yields 4.24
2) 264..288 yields 9.76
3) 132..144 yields 9.75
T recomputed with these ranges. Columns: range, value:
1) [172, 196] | 9.82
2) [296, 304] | 9.81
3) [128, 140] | 9.8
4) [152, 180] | 9.41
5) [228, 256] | 10.3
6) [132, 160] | 9.86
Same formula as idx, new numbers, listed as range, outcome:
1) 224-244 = 9.92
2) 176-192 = 9.65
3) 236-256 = 10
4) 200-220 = 9.88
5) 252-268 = 10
